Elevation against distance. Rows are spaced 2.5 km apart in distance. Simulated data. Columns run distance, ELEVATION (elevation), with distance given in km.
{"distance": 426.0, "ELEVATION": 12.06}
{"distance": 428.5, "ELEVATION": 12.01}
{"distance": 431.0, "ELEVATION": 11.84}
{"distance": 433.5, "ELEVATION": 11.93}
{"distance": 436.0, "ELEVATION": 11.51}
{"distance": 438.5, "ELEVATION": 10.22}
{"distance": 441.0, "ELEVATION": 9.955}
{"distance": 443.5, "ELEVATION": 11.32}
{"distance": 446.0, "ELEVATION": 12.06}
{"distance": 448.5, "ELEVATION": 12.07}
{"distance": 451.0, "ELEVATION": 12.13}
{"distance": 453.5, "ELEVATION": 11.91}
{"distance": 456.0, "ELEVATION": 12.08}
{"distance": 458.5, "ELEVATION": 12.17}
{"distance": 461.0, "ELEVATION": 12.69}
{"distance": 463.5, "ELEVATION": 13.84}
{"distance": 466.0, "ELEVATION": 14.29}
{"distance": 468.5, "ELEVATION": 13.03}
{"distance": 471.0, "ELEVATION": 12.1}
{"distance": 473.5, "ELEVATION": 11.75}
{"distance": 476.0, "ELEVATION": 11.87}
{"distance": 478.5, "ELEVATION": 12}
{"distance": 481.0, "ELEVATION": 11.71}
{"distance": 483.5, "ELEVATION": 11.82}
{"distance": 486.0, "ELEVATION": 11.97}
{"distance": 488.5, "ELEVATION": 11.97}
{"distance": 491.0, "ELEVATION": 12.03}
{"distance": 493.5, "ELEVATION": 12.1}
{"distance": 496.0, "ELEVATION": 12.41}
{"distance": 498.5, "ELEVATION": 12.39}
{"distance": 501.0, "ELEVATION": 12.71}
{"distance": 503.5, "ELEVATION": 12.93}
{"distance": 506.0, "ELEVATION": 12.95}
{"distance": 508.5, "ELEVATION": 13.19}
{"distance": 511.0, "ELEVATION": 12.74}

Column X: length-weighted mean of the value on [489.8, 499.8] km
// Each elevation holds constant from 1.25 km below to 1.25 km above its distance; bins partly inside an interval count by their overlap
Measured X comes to 12.2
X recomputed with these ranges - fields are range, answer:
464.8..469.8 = 13.6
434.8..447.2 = 11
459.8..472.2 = 13.2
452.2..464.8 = 12.5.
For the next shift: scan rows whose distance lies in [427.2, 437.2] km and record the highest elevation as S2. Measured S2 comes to 12.01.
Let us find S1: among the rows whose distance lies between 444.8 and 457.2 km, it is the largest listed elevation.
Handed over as 12.13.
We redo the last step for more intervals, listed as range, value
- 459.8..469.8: 14.29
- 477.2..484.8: 12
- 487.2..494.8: 12.1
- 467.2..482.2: 13.03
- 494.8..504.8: 12.93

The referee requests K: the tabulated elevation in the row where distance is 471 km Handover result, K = 12.1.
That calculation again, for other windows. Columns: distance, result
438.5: 10.22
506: 12.95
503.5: 12.93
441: 9.955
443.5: 11.32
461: 12.69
